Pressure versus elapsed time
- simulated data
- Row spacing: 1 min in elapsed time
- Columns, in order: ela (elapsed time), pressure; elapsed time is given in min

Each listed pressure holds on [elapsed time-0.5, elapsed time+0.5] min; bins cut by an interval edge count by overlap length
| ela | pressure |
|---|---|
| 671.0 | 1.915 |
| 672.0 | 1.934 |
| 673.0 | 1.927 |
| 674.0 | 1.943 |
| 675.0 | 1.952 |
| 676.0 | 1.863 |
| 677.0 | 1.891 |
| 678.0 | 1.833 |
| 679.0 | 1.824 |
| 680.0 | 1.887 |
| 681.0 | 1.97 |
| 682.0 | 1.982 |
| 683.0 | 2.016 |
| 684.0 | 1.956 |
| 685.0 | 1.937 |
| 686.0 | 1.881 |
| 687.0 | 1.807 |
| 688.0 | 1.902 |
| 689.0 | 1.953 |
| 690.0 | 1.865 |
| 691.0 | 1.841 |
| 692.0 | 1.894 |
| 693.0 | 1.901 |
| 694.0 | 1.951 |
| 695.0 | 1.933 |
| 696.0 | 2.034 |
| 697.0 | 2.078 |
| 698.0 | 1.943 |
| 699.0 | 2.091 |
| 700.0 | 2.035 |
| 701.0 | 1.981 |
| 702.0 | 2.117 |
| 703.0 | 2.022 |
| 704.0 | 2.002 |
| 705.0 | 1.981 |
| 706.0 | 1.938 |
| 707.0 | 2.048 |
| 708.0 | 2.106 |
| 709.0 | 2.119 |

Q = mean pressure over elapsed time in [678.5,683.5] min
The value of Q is 1.94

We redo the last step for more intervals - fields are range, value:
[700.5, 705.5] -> 2.02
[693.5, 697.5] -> 2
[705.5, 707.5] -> 1.99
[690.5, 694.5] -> 1.9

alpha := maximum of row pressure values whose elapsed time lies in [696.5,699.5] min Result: 2.091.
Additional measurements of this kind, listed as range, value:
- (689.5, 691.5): 1.865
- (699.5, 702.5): 2.117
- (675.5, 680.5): 1.891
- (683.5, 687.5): 1.956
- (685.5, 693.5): 1.953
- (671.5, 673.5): 1.934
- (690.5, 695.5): 1.951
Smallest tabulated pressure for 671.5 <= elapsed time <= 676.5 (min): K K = 1.863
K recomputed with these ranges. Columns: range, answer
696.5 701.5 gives 1.943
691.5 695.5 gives 1.894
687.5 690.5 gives 1.865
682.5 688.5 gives 1.807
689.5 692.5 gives 1.841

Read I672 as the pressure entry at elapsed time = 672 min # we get 1.934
